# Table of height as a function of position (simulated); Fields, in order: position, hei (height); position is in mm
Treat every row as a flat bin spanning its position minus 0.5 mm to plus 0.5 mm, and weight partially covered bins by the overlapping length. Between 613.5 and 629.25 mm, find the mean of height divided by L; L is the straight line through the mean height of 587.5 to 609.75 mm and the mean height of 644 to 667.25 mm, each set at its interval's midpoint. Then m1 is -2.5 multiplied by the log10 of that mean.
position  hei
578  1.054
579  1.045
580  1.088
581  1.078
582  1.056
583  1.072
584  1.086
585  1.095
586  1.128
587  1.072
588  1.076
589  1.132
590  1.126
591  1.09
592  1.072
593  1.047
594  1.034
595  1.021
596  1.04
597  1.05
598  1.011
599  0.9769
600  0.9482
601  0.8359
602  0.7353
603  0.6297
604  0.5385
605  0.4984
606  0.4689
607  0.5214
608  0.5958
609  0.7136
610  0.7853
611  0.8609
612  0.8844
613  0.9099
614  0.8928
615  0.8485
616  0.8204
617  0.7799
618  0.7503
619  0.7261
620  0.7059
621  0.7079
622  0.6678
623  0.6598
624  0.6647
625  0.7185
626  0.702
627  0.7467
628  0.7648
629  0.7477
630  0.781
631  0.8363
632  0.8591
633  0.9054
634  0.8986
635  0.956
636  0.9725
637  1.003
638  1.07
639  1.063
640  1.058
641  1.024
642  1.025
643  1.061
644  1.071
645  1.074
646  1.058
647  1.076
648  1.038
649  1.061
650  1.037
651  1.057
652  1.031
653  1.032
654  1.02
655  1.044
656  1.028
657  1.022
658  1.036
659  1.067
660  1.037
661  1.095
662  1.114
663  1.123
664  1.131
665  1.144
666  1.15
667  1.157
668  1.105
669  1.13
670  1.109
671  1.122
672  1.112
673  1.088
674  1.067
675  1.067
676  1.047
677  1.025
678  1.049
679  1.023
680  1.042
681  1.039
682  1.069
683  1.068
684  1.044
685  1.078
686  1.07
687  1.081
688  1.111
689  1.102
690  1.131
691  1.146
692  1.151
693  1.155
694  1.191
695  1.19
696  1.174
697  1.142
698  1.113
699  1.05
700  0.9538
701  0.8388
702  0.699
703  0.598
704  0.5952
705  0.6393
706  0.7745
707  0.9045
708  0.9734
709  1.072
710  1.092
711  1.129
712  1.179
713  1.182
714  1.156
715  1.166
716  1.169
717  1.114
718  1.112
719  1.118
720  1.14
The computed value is 0.26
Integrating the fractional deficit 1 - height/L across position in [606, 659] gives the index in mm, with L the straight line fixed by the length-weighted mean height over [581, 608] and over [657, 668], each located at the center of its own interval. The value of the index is 7.30 mm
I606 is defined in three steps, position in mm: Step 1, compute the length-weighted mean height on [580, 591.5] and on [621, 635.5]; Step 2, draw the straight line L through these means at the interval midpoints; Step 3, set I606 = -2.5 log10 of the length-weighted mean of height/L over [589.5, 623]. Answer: 0.146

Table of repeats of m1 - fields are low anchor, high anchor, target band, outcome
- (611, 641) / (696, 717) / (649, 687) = -0.178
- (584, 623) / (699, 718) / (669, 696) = -0.165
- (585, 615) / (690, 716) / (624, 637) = 0.127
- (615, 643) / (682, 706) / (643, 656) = -0.173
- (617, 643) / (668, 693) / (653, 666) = -0.094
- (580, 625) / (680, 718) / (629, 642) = -0.020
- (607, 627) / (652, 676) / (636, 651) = -0.120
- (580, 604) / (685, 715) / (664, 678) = -0.083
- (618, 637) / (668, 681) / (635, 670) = -0.140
